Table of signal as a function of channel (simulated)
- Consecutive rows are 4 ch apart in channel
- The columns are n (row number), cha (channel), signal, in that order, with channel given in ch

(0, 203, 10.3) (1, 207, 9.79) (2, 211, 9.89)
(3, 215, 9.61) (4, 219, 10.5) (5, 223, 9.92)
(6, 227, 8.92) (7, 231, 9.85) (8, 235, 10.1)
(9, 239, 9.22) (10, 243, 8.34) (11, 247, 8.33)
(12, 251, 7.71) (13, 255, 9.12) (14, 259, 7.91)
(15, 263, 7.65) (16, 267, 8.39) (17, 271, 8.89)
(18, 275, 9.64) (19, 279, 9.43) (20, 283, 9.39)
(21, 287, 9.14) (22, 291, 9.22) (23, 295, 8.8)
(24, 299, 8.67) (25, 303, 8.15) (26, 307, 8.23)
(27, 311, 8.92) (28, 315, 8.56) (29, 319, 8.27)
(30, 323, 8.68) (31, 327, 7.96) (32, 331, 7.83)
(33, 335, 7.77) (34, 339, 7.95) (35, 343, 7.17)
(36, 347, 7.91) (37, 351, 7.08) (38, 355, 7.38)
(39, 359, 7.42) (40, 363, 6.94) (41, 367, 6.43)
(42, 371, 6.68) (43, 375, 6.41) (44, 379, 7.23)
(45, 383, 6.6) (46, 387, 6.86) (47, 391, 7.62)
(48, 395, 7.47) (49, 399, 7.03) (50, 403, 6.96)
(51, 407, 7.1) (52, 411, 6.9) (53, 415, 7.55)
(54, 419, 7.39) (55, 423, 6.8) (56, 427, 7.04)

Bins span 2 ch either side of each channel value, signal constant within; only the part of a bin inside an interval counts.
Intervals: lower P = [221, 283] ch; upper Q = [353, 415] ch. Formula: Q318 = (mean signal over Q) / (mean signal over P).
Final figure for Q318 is 0.8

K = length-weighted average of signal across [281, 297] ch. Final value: 9.14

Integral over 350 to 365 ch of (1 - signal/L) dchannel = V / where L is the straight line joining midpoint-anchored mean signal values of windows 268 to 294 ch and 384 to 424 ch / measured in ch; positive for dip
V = 1.4 ch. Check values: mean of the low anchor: 9.23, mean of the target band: 7.21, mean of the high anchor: 7.16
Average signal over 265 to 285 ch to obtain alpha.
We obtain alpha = 9.15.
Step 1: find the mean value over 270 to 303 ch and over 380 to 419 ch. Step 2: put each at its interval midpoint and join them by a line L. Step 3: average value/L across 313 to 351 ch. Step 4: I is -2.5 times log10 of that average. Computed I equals 0.046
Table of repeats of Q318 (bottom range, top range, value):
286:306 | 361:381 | 0.77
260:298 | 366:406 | 0.78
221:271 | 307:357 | 0.91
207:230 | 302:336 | 0.85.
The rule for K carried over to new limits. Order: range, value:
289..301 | 8.9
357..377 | 6.78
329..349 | 7.73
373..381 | 6.82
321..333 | 8.16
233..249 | 9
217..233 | 9.8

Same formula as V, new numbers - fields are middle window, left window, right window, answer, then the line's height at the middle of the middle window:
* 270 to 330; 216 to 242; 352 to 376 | -4.0 ch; 8.23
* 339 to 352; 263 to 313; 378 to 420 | 0.8 ch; 7.97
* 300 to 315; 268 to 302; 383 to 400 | 0.4 ch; 8.69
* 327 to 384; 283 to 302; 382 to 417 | 4.7 ch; 7.89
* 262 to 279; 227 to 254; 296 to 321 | -0.1 ch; 8.73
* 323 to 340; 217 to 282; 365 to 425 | -0.2 ch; 7.87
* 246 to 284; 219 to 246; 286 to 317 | 1.9 ch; 9.09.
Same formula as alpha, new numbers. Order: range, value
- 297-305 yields 8.41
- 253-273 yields 8.39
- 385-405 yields 7.19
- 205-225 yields 9.94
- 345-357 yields 7.46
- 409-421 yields 7.28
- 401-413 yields 6.99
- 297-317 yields 8.51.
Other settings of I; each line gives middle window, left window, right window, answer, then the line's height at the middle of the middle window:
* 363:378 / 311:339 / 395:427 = 0.156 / 7.64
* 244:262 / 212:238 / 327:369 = 0.126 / 9.25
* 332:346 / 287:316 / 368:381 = 0.004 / 7.69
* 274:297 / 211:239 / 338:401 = -0.071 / 8.67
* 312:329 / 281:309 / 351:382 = -0.035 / 8.13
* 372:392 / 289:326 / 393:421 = 0.098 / 7.55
